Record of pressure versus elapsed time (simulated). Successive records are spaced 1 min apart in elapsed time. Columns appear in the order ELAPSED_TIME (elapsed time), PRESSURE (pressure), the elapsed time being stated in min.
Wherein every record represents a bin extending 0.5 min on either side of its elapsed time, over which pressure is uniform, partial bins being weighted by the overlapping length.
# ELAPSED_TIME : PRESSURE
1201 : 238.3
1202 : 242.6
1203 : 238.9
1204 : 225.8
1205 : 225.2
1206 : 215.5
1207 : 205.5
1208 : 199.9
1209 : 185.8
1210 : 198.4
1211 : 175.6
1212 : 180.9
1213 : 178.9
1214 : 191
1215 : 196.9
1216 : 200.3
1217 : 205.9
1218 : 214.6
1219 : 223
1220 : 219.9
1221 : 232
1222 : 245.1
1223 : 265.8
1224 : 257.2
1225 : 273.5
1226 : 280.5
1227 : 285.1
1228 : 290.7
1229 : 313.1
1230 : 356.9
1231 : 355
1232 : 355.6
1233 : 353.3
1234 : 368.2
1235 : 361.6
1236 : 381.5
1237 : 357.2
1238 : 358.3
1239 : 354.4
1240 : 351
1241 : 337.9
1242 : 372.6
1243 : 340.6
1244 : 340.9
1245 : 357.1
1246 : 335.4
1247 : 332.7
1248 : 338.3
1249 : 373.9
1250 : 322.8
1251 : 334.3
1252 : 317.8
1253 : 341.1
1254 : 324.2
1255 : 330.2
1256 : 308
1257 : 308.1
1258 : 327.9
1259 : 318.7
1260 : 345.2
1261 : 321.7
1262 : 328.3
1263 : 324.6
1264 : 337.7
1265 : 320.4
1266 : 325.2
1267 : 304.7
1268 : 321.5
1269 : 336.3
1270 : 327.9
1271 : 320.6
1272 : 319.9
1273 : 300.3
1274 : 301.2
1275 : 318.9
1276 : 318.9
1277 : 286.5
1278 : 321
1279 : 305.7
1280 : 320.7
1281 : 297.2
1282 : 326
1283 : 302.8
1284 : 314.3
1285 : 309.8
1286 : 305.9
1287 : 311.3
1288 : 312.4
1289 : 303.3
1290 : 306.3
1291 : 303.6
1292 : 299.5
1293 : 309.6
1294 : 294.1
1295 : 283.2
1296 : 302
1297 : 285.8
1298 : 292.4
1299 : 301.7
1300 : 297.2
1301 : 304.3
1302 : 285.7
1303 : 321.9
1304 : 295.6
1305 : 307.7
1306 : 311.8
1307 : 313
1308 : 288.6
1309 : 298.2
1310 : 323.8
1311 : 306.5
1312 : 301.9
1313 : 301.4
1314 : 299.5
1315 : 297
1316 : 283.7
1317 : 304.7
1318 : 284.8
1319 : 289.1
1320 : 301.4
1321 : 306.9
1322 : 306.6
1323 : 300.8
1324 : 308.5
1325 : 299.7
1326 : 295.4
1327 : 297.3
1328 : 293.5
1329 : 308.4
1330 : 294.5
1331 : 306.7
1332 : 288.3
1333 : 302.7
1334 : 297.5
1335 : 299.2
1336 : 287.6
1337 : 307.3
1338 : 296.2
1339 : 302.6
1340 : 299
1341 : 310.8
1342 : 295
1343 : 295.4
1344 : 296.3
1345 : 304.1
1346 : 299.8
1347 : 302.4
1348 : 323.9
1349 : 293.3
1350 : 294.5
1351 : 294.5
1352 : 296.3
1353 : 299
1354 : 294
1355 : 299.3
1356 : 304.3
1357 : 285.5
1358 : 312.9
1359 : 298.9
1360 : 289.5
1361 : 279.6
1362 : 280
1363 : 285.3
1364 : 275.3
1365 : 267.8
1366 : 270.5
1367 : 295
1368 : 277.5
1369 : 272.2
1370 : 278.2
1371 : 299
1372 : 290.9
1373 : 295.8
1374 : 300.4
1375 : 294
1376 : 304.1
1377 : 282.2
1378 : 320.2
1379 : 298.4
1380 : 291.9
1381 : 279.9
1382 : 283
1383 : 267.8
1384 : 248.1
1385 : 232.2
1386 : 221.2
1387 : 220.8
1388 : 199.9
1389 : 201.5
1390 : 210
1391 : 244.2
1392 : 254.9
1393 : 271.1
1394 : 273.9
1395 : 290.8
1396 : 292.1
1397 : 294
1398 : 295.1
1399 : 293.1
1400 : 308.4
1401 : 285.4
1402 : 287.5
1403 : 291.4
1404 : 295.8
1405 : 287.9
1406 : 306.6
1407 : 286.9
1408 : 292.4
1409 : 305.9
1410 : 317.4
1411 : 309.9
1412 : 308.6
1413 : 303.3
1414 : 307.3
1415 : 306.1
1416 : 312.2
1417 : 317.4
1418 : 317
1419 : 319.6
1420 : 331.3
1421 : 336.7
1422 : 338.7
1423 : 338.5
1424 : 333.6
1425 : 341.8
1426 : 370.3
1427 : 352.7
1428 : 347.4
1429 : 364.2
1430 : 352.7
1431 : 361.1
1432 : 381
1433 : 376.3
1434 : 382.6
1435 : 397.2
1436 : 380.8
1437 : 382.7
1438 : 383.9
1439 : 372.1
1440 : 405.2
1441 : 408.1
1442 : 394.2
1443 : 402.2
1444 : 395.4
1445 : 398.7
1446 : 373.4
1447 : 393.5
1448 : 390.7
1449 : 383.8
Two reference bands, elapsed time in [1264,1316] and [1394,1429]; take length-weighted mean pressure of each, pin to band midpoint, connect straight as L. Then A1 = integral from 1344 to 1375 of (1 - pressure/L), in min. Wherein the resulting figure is 1.8 min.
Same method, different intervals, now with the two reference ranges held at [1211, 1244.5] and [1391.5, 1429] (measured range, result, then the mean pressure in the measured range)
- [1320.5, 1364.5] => 0.6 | 298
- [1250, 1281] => -2.8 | 320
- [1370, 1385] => 0.9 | 287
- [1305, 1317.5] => -0.2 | 303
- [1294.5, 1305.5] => 0.0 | 298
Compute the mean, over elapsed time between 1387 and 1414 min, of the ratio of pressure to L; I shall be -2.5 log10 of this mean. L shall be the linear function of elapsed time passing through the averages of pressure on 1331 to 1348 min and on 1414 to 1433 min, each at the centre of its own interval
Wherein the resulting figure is 0.18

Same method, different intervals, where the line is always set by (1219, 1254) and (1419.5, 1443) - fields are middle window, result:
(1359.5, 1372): 0.25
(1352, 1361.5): 0.18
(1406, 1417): 0.19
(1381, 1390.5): 0.46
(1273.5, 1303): 0.10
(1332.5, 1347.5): 0.16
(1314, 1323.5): 0.15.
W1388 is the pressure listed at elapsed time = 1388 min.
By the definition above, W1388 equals 199.9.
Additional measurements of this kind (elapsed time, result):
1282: 326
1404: 295.8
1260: 345.2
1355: 299.3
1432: 381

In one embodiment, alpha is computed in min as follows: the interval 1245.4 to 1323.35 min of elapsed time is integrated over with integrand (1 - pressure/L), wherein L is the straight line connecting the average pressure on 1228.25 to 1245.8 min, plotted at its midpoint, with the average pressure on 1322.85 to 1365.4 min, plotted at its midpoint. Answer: 3.85 min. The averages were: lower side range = 353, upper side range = 297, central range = 312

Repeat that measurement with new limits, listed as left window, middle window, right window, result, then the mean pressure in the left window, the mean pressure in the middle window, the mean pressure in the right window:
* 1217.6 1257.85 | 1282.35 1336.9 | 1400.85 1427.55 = 2.89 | 320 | 301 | 315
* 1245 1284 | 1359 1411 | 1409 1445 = 10.00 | 323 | 279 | 353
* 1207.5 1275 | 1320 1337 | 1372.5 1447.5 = 0.50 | 301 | 300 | 316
